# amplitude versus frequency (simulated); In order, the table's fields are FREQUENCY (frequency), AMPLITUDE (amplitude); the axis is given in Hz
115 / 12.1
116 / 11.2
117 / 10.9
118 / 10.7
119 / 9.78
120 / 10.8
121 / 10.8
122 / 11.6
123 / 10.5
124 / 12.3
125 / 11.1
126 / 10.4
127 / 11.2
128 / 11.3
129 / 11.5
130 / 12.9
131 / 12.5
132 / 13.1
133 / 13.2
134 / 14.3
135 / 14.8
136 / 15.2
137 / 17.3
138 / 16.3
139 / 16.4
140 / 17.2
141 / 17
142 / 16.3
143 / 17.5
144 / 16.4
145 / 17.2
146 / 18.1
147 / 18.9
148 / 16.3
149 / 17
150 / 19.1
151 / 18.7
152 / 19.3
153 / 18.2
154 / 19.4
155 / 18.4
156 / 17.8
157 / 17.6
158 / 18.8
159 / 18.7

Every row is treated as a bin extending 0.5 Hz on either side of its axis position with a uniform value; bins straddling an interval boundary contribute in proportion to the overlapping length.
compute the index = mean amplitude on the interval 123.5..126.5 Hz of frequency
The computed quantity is 11.3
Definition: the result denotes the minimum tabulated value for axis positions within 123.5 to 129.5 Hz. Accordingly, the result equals 10.4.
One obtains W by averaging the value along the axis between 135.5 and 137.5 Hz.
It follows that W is 16.2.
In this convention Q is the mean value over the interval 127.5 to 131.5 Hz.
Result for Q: 12.1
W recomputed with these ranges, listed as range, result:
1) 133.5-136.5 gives 14.8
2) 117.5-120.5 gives 10.4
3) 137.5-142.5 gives 16.6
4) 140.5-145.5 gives 16.9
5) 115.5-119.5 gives 10.6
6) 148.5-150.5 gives 18.1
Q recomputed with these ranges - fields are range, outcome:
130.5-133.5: 12.9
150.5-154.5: 18.9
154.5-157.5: 17.9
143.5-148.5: 17.4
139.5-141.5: 17.1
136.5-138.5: 16.8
